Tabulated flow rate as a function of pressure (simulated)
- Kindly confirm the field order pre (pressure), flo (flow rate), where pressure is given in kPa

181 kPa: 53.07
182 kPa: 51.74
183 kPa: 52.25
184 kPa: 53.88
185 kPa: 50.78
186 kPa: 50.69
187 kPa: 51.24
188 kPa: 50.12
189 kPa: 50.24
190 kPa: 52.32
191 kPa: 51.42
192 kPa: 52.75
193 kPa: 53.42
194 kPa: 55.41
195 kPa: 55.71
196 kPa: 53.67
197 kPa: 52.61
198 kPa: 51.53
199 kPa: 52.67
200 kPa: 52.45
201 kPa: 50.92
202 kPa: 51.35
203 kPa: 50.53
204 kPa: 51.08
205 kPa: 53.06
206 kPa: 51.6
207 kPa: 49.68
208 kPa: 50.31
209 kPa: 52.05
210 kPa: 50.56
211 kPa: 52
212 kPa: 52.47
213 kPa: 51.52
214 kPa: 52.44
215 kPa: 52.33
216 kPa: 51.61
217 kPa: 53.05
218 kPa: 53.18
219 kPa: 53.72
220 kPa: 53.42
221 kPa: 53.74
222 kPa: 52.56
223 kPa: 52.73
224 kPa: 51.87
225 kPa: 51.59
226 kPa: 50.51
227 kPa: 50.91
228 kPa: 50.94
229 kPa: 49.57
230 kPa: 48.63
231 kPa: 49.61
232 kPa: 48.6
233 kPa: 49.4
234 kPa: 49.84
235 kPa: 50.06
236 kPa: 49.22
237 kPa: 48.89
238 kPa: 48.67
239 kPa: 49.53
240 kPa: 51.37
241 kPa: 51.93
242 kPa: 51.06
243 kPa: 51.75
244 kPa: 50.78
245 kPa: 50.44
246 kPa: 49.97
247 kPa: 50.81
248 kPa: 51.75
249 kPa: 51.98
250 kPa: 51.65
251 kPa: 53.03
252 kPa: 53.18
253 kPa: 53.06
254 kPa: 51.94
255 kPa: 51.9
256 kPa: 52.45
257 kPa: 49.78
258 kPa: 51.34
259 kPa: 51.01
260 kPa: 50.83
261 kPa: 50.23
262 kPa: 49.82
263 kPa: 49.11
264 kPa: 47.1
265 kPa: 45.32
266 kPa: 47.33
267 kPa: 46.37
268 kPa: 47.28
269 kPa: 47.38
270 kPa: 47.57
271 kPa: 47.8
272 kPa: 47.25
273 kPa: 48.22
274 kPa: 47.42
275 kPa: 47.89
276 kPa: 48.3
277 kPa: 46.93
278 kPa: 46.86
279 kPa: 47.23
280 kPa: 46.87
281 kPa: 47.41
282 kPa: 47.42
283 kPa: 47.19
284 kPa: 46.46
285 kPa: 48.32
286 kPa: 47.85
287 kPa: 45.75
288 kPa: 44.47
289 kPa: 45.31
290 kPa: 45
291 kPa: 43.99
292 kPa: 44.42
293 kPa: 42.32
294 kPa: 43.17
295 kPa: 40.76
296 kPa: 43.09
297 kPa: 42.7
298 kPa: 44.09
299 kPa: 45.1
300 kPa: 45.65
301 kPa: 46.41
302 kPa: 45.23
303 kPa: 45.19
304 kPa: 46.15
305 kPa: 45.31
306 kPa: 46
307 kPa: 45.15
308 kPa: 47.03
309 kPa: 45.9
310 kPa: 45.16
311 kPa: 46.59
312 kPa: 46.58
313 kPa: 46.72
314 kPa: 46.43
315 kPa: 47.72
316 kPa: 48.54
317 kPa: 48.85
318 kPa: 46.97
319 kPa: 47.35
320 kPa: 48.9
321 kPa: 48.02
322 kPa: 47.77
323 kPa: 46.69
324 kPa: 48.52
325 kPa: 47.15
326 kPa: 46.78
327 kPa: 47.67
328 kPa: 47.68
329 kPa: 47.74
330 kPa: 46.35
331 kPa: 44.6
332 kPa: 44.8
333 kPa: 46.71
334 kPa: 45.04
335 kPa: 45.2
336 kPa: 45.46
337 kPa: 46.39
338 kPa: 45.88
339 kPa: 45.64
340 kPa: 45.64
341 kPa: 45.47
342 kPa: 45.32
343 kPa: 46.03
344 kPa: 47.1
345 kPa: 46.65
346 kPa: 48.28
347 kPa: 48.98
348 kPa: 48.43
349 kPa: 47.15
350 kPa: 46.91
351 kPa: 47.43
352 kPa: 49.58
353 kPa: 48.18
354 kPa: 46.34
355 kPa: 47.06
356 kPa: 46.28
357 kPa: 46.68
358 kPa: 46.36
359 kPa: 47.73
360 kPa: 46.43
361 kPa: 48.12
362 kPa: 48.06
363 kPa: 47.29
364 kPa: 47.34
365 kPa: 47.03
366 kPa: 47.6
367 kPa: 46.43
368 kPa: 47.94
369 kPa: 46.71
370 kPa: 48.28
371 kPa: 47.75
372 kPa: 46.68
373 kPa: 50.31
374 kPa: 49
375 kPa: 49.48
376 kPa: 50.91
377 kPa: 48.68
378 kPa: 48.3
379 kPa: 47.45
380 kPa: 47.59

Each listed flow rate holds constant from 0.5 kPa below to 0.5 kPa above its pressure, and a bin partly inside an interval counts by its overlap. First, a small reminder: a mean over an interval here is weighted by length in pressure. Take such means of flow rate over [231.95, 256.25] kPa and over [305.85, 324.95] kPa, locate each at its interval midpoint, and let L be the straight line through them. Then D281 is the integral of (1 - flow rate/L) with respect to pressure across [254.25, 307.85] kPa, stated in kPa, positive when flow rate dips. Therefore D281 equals 2.4 kPa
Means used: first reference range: 51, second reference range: 47.1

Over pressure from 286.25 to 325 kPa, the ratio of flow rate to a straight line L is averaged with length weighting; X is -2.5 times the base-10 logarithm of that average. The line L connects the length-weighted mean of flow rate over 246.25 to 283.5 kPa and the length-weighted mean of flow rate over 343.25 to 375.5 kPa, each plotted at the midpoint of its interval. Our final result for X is 0.06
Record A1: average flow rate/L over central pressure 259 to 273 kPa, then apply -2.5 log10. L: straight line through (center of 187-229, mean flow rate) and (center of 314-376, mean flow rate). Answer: 0.04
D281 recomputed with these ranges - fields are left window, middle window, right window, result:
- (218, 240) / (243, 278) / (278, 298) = -1.3 kPa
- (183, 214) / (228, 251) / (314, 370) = 0.1 kPa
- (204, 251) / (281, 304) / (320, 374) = 1.8 kPa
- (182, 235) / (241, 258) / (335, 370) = -0.4 kPa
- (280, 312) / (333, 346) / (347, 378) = 0.3 kPa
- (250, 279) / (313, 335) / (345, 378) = 0.6 kPa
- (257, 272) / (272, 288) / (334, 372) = 0.3 kPa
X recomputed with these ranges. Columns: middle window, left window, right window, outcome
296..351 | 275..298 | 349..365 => 0.000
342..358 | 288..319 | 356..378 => -0.003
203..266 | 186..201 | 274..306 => -0.032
